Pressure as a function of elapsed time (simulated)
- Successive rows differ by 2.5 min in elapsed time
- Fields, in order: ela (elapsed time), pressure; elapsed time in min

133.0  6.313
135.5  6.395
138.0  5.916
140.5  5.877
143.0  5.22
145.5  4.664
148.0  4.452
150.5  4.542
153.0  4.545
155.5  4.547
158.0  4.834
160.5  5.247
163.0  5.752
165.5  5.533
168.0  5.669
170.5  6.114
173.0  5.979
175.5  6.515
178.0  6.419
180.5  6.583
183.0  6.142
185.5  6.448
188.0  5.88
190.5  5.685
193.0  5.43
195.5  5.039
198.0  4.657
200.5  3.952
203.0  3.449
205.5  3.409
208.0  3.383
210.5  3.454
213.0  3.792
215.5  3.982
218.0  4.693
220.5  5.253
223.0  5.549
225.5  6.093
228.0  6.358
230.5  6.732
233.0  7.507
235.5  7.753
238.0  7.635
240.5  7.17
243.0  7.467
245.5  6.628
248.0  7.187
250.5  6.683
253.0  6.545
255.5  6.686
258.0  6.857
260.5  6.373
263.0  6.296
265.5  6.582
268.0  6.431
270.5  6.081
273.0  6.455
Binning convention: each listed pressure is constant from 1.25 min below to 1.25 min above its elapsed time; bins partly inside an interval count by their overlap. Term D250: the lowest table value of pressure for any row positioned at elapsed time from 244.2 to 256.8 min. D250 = 6.545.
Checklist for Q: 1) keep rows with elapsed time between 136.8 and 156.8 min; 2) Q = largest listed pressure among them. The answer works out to 5.916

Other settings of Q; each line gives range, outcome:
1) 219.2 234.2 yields 7.507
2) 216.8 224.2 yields 5.549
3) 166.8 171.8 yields 6.114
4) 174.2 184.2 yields 6.583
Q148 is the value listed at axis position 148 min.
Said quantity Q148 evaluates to 4.452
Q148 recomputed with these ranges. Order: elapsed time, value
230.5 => 6.732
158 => 4.834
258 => 6.857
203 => 3.449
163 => 5.752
